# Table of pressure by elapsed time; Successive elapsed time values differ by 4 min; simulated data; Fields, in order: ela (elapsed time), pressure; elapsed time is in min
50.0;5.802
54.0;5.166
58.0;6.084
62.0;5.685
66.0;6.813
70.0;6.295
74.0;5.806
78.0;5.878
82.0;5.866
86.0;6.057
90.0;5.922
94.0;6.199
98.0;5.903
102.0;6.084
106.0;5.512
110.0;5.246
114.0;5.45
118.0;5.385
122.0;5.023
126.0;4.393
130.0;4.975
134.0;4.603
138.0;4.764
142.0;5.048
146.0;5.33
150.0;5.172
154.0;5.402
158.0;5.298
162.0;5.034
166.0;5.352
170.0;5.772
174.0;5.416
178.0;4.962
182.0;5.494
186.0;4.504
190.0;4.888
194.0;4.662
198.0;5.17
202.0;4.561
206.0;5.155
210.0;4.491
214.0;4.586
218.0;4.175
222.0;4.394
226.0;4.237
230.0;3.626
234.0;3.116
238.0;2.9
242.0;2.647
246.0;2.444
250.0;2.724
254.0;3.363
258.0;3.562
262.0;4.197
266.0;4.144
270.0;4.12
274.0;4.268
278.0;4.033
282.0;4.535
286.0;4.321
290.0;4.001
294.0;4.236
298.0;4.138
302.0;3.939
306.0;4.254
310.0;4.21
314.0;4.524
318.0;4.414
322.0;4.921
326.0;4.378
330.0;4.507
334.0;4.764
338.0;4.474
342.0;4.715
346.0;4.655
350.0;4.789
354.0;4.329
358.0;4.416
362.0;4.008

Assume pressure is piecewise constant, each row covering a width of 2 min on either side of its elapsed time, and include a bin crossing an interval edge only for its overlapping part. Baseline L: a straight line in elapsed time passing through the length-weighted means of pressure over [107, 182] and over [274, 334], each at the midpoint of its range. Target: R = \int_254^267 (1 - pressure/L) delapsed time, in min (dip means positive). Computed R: 2.0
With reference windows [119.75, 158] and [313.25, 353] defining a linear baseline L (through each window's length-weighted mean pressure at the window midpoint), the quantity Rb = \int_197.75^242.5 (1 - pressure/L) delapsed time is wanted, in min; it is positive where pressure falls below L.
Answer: 6.8 min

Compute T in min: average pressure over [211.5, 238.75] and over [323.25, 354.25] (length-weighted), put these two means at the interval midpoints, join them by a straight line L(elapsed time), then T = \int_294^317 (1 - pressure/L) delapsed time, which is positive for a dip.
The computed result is 0.9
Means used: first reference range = 3.92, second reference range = 4.6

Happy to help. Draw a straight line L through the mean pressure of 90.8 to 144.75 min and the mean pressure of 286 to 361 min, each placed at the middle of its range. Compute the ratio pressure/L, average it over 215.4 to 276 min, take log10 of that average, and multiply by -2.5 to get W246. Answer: 0.30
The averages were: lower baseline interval 5.29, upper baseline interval 4.42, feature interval 3.6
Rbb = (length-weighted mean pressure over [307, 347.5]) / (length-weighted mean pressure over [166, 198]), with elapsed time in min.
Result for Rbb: 0.9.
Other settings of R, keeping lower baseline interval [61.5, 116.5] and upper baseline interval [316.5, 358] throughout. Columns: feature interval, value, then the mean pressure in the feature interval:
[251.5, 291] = 7.2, 4.04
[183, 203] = 2.1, 4.8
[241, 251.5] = 5.1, 2.6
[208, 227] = 3.1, 4.38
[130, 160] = 2.8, 5.08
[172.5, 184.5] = 0.4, 5.25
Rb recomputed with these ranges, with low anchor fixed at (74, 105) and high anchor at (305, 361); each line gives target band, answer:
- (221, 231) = 2.0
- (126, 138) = 2.1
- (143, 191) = 2.4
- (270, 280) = 1.5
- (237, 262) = 9.8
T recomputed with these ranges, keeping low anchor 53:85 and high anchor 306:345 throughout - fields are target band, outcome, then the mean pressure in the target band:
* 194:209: 1.0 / 4.89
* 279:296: 1.8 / 4.26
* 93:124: 1.0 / 5.58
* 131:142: 1.6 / 4.78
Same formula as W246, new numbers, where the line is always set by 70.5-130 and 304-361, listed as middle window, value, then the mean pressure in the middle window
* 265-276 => 0.15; 4.18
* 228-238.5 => 0.46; 3.26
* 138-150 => 0.06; 5.12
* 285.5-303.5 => 0.14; 4.12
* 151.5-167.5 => 0.01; 5.27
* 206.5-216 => 0.10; 4.64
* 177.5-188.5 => 0.05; 4.99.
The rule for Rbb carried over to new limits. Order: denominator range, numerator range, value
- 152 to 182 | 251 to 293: 0.76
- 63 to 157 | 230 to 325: 0.70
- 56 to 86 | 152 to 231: 0.80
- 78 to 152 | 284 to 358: 0.82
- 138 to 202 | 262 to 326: 0.83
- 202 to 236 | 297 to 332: 1.03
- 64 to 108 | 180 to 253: 0.68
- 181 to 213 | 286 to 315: 0.86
